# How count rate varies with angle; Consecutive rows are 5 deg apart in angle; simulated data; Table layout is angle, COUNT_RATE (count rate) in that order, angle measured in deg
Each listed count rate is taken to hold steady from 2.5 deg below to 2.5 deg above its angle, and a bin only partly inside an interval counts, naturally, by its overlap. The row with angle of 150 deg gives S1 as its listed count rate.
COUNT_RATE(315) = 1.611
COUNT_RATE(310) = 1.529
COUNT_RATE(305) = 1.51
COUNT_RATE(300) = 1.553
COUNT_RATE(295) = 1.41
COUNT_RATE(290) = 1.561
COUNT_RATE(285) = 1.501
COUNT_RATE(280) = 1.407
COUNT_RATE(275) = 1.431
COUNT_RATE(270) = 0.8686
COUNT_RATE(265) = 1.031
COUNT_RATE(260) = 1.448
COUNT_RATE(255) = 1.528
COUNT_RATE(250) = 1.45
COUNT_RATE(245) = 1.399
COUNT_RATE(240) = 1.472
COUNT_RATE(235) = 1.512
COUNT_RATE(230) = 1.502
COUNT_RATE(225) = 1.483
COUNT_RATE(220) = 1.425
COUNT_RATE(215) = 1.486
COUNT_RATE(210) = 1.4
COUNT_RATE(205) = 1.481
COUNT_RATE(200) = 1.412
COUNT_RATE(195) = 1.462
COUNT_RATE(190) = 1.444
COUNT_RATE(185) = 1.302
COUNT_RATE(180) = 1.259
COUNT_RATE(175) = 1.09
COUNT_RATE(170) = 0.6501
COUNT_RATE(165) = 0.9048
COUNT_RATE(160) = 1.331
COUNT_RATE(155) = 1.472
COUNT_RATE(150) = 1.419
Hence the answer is 1.419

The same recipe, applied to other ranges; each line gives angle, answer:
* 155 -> 1.472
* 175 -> 1.09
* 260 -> 1.448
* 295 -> 1.41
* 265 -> 1.031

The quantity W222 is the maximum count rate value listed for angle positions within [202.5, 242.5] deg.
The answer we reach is 1.512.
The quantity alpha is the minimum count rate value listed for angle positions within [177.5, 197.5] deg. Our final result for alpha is 1.259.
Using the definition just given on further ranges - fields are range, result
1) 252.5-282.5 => 0.8686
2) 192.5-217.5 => 1.4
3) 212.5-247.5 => 1.399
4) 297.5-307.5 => 1.51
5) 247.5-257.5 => 1.45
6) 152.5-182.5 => 0.6501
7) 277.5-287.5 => 1.407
